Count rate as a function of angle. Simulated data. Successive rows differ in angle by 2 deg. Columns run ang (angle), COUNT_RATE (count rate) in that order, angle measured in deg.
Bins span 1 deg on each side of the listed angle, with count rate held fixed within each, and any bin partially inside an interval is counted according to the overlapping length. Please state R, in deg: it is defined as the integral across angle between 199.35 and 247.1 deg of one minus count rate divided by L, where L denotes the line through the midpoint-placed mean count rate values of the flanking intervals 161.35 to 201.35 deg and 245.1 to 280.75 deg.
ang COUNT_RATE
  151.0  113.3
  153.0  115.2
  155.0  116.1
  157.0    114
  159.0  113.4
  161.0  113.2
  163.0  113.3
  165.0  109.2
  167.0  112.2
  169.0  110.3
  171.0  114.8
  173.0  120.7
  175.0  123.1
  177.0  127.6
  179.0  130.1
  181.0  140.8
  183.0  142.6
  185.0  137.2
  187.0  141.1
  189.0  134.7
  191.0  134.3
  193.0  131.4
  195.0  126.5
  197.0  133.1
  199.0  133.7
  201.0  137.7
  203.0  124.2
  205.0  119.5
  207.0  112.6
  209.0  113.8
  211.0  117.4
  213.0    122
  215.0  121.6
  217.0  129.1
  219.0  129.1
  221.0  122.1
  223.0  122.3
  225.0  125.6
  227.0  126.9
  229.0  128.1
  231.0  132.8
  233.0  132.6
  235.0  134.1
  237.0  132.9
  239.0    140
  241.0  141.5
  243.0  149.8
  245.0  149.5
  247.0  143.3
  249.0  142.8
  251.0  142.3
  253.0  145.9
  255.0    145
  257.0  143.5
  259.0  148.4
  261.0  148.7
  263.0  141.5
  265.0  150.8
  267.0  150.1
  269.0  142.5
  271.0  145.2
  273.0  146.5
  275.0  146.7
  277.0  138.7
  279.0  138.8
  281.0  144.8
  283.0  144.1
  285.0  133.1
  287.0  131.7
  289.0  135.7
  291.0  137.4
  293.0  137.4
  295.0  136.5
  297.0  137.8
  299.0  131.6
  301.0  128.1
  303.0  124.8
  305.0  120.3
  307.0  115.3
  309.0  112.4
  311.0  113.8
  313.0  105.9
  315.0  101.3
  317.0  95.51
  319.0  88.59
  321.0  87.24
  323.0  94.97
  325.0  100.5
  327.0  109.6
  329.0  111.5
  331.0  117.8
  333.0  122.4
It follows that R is 2.49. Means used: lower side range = 127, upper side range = 145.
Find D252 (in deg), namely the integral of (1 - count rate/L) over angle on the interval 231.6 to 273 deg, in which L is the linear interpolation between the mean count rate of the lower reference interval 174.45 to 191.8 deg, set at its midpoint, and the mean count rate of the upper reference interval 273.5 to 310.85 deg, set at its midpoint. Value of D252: -3.1 deg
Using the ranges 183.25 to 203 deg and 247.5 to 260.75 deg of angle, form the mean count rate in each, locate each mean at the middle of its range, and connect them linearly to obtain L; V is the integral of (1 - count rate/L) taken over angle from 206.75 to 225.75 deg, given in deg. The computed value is 2.3 deg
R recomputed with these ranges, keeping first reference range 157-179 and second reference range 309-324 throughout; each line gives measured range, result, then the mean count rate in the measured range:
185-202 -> -3.1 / 134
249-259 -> -3.6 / 144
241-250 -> -3.2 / 146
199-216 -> -1.5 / 122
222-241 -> -3.9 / 131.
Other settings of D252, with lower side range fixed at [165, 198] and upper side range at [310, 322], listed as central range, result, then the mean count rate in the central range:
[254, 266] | -3.82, 146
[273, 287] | -4.48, 141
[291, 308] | -4.50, 129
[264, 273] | -3.13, 147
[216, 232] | -1.10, 127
